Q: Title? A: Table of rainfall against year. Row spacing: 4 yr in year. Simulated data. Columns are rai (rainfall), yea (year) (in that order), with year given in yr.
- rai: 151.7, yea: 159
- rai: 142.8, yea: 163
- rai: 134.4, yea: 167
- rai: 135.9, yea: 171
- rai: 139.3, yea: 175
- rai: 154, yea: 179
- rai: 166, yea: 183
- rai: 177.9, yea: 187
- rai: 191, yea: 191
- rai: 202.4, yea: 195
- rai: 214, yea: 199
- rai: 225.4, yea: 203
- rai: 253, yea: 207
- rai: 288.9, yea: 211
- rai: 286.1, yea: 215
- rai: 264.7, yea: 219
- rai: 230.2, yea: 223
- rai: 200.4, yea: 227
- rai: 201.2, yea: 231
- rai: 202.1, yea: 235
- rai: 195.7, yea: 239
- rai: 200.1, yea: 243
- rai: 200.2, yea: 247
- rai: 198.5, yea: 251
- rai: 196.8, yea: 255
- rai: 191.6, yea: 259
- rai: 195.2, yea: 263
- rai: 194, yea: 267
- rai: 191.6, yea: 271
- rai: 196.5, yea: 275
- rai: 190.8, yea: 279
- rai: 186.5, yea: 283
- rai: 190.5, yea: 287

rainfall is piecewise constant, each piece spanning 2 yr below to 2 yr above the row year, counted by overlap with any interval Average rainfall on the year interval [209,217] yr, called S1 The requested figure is 288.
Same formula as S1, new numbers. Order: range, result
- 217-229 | 232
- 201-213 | 256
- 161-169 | 139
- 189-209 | 217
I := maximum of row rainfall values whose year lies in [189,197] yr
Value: 202.4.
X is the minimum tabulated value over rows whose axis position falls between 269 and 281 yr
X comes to 190.8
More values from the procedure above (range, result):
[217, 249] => 195.7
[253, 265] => 191.6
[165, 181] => 134.4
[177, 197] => 154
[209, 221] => 264.7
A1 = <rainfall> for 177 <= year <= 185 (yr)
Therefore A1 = 160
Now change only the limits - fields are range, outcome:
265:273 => 193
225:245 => 200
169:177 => 138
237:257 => 198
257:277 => 194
